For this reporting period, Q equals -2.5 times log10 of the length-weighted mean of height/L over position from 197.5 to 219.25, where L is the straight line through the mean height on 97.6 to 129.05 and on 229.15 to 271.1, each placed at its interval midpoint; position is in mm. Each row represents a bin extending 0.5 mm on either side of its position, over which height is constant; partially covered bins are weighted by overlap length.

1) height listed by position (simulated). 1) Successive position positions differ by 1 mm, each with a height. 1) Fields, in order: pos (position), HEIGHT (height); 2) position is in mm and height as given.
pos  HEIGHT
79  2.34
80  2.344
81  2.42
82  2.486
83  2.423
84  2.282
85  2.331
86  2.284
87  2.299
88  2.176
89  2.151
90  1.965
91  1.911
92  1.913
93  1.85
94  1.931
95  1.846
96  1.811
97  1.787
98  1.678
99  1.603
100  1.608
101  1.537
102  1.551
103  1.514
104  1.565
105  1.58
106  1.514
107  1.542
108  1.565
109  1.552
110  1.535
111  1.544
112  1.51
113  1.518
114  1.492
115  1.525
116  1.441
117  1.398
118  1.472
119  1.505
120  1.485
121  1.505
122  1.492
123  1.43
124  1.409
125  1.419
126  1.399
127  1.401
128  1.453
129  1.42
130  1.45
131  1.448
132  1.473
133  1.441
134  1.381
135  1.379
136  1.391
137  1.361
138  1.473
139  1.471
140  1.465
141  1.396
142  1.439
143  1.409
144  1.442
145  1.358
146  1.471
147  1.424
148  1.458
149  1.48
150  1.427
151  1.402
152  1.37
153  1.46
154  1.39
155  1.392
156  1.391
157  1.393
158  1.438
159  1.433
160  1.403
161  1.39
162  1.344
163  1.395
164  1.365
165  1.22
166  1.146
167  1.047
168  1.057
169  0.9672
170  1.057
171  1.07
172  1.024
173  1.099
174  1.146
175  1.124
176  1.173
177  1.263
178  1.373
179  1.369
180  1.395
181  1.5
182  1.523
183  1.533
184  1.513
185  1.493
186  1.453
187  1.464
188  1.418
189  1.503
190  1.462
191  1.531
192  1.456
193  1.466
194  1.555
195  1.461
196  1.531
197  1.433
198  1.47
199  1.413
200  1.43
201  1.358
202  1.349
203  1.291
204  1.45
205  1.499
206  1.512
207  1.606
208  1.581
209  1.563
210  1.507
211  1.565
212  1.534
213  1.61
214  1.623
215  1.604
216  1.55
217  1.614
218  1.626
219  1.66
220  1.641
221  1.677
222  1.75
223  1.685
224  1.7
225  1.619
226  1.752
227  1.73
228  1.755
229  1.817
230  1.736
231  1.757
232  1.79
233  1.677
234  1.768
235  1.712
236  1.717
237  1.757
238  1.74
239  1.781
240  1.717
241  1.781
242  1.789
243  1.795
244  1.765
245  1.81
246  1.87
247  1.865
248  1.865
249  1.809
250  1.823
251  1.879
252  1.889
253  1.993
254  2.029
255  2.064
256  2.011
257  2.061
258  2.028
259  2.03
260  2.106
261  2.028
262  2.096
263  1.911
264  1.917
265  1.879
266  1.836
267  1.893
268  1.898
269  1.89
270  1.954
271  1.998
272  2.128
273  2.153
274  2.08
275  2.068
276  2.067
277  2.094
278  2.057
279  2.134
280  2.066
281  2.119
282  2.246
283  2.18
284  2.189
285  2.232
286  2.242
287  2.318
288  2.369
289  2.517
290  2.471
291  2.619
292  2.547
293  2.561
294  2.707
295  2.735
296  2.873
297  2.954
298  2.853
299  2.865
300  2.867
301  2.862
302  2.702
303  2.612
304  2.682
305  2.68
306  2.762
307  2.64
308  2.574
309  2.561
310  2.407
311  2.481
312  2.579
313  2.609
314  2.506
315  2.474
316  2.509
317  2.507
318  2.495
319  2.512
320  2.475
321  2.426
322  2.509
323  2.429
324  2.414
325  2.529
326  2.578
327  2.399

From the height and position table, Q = 0.16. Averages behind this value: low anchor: 1.51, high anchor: 1.87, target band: 1.52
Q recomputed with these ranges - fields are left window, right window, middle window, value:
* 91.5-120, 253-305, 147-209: 0.34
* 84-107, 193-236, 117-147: 0.22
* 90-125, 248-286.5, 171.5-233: 0.22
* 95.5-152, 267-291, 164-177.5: 0.45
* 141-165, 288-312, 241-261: 0.17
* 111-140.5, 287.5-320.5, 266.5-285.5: 0.18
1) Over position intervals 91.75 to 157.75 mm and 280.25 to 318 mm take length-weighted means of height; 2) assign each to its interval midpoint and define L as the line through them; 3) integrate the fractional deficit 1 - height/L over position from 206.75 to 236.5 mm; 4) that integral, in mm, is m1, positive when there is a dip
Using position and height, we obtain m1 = 6.01 mm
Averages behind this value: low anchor 1.5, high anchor 2.55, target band 1.66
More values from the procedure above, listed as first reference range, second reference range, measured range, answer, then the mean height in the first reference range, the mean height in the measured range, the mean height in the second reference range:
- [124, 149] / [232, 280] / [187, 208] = 2.7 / 1.43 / 1.46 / 1.92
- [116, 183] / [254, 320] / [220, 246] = 2.8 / 1.36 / 1.74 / 2.34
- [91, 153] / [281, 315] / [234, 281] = 8.0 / 1.51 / 1.93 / 2.57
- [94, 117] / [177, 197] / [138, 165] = 1.9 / 1.59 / 1.41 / 1.47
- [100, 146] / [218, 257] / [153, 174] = 4.3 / 1.47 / 1.25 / 1.79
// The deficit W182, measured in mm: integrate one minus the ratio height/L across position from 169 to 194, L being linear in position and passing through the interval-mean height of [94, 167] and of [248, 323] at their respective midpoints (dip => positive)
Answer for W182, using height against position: 5.7 mm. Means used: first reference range 1.47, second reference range 2.31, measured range 1.35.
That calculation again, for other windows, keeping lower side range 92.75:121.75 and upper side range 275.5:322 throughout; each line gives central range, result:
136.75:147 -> 1.9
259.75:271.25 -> 1.9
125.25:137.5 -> 2.0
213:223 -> 2.2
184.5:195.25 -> 2.7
